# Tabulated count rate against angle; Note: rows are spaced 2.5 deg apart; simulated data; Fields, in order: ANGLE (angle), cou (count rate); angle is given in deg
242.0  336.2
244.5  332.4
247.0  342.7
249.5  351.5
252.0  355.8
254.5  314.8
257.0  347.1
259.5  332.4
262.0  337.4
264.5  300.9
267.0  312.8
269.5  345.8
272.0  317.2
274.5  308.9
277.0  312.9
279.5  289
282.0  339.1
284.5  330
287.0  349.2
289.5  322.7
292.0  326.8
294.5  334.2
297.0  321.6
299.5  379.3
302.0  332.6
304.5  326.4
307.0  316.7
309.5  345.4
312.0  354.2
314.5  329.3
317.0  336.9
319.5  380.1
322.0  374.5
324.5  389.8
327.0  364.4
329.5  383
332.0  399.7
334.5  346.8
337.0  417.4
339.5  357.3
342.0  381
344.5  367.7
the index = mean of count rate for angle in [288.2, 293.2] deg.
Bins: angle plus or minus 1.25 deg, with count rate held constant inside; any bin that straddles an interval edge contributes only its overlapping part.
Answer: 325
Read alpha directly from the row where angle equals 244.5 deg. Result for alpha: 332.4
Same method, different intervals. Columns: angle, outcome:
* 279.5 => 289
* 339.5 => 357.3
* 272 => 317.2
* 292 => 326.8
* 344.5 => 367.7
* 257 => 347.1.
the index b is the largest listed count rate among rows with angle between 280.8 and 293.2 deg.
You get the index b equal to 349.2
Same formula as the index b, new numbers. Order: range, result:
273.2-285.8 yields 339.1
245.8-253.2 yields 355.8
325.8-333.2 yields 399.7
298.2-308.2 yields 379.3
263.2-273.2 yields 345.8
